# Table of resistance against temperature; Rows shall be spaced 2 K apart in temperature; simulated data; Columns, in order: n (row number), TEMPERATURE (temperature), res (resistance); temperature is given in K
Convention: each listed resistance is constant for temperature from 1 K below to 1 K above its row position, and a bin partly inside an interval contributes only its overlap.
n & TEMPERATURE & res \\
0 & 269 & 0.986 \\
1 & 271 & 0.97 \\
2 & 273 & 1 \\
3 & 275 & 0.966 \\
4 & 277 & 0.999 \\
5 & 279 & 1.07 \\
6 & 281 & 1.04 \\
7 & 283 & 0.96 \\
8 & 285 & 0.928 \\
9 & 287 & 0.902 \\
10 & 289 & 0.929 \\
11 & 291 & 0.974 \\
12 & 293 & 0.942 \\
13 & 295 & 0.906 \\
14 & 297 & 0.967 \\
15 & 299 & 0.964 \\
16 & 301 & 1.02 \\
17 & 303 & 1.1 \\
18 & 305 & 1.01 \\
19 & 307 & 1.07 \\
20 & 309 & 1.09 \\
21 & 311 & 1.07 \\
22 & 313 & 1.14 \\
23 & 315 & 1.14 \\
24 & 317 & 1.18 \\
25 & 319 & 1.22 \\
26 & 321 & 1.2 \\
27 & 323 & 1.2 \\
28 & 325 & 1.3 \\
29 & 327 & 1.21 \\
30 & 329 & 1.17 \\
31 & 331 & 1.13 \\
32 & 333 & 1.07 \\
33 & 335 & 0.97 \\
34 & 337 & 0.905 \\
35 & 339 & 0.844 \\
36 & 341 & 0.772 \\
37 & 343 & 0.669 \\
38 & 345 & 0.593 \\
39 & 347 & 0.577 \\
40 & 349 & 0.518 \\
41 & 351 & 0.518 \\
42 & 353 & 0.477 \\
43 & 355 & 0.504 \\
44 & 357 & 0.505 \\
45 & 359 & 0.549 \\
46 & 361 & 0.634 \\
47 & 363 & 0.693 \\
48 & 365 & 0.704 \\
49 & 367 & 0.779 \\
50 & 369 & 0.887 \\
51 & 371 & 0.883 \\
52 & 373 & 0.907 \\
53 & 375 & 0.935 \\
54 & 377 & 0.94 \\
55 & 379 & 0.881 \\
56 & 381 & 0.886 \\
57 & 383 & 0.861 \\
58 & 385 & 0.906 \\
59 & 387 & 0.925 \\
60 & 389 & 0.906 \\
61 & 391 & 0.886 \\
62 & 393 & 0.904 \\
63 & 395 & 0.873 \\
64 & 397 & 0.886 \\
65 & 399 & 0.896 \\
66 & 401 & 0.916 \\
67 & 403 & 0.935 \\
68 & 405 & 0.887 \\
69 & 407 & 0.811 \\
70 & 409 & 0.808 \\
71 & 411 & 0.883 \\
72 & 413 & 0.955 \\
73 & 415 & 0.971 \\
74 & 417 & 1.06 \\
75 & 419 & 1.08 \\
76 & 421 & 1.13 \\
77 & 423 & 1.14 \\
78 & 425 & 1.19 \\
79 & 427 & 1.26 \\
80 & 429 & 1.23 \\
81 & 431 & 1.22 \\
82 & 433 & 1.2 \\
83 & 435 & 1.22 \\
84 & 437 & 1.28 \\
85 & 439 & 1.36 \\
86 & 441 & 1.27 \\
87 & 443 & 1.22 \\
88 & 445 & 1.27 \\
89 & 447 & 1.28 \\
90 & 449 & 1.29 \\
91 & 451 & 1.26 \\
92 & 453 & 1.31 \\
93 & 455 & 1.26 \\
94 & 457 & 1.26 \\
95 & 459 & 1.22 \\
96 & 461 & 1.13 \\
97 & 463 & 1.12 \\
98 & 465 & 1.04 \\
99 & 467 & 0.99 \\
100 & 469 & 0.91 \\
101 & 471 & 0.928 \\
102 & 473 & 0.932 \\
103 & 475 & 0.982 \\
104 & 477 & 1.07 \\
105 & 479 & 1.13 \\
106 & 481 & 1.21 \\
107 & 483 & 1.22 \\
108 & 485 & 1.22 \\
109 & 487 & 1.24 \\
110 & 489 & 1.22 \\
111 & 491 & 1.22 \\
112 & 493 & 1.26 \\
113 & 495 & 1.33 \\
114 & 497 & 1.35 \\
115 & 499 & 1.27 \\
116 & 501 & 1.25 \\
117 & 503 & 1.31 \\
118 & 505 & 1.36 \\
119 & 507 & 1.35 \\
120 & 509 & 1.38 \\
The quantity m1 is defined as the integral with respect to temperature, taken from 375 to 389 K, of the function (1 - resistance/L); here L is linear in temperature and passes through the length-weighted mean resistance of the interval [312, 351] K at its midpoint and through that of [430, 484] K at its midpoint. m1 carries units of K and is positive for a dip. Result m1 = 2.0 K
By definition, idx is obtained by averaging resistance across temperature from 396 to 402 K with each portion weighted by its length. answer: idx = 0.899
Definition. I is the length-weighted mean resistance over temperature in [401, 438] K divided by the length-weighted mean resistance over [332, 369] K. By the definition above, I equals 1.55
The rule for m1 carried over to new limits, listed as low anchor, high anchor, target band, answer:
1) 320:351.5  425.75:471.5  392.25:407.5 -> 2.7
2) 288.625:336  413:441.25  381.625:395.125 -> 2.9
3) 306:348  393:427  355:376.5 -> 5.6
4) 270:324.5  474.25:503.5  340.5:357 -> 7.9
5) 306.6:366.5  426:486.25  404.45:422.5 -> 1.9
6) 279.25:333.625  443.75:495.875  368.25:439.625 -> 8.3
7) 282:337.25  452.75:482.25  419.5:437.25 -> -1.9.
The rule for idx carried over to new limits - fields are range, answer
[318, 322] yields 1.21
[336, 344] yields 0.798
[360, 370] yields 0.739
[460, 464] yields 1.12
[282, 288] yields 0.93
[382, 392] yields 0.897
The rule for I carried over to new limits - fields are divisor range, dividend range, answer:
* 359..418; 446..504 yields 1.36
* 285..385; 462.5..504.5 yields 1.28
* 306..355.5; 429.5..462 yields 1.32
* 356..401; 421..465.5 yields 1.48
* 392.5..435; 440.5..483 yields 1.13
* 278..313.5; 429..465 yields 1.24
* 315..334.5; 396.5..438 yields 0.89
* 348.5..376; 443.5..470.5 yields 1.73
